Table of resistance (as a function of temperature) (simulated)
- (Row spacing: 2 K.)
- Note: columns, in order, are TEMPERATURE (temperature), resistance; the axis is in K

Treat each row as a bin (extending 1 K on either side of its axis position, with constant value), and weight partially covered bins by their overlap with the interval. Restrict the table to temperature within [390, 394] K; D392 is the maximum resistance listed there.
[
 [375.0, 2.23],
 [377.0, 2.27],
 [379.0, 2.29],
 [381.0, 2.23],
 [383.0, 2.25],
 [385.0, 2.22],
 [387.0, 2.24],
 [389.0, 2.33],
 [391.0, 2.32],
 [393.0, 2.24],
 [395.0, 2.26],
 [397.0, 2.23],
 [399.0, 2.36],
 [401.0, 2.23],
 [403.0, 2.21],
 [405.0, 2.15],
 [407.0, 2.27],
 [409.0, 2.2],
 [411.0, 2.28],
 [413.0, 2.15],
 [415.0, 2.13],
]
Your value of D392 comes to 2.32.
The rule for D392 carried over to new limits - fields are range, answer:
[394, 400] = 2.36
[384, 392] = 2.33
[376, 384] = 2.29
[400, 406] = 2.23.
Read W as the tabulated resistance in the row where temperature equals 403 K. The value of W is 2.21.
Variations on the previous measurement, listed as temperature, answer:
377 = 2.27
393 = 2.24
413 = 2.15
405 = 2.15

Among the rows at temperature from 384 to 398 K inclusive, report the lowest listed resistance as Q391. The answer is 2.22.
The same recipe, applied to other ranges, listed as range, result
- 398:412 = 2.15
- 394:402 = 2.23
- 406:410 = 2.2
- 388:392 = 2.32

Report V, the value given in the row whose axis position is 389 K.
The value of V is 2.33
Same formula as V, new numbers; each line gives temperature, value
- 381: 2.23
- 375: 2.23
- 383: 2.25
